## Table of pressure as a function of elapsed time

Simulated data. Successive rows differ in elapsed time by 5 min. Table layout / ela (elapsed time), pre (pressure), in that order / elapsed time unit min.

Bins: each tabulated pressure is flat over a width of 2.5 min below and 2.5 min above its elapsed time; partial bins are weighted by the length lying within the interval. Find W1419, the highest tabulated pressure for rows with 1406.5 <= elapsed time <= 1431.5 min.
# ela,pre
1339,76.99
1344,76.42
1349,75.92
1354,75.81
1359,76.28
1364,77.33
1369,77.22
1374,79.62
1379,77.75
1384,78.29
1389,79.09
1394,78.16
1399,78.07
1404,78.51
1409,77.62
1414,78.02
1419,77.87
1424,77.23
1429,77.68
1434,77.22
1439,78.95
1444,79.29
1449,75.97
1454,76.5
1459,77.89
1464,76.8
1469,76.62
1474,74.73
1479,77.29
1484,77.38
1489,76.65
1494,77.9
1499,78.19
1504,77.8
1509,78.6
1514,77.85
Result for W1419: 78.02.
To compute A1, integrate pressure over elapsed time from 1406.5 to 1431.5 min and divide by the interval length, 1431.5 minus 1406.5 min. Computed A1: 77.7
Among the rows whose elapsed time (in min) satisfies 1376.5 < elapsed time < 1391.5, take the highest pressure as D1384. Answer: 79.09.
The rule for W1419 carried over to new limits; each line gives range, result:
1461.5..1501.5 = 78.19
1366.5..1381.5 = 79.62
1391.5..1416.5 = 78.51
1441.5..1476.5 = 79.29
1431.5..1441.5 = 78.95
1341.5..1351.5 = 76.42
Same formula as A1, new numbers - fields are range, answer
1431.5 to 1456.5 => 77.6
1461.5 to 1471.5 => 76.7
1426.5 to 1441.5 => 78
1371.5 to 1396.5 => 78.6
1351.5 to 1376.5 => 77.3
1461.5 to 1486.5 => 76.6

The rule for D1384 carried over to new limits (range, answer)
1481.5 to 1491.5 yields 77.38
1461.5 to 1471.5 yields 76.8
